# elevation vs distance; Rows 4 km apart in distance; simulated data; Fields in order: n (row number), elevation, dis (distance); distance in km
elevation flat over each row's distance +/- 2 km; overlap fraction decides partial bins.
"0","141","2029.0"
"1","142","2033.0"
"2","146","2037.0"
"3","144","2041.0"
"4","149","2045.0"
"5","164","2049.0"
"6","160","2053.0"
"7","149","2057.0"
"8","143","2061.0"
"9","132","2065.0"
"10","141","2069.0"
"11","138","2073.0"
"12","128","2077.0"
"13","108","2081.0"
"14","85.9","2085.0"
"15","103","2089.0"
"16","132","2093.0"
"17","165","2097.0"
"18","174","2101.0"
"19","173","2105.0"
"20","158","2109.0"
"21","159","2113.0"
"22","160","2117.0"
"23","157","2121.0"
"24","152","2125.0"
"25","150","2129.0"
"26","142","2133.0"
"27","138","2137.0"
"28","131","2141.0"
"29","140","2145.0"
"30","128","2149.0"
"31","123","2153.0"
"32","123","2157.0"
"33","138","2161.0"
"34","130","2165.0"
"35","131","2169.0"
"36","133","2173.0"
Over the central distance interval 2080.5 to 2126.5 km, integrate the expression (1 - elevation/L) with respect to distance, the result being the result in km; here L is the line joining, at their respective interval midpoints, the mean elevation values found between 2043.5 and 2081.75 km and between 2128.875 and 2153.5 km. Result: -2.10 km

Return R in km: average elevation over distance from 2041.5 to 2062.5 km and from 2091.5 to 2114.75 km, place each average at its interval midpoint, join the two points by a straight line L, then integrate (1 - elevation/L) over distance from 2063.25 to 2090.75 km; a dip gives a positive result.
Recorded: 6.5 km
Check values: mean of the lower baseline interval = 153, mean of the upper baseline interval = 161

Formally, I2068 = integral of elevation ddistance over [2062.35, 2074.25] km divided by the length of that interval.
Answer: 137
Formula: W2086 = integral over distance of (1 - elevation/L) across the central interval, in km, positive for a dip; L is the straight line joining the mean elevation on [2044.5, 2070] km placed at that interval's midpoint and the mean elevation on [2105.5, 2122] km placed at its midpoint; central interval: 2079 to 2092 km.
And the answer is 4.45 km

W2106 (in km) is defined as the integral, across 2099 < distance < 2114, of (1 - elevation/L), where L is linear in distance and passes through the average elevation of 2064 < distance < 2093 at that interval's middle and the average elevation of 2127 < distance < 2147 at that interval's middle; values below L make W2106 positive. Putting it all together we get -4.3 km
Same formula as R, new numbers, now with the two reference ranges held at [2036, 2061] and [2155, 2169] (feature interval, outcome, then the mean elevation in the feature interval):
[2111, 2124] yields -1.8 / 158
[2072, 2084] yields 2.1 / 120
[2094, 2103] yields -1.5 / 165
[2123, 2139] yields -1.1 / 146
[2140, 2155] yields 0.3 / 130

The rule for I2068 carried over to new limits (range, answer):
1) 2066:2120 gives 141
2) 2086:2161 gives 144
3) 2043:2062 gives 154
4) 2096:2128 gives 162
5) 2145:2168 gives 130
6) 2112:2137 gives 152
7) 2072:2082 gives 125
